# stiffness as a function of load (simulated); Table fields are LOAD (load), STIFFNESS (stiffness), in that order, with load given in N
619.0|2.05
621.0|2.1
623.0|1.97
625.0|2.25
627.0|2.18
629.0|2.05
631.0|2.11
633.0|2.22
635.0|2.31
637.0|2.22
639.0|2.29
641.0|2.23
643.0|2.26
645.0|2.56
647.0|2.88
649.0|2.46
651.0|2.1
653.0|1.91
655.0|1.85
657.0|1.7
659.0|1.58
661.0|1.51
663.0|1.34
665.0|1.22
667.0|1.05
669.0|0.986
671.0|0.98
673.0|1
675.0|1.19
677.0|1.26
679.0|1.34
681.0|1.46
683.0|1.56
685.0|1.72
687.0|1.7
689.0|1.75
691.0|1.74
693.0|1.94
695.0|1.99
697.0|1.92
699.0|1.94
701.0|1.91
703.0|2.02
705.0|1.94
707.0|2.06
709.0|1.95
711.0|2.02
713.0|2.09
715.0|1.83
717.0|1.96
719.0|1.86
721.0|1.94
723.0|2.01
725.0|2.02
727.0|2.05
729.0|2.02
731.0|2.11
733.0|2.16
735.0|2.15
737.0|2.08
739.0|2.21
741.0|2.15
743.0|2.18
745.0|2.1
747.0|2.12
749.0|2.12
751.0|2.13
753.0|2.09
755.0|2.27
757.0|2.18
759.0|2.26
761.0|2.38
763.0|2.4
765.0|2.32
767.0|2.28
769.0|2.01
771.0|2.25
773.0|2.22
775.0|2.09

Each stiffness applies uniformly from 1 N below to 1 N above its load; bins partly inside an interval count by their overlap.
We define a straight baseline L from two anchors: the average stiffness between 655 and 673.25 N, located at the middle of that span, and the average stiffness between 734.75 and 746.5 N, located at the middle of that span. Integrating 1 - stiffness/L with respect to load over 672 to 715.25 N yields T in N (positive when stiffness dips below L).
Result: -2.7 N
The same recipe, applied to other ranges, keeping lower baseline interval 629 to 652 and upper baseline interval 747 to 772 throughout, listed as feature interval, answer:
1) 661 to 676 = 7.6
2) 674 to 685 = 4.3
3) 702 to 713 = 1.2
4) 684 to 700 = 3.1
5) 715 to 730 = 1.9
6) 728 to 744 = 0.8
